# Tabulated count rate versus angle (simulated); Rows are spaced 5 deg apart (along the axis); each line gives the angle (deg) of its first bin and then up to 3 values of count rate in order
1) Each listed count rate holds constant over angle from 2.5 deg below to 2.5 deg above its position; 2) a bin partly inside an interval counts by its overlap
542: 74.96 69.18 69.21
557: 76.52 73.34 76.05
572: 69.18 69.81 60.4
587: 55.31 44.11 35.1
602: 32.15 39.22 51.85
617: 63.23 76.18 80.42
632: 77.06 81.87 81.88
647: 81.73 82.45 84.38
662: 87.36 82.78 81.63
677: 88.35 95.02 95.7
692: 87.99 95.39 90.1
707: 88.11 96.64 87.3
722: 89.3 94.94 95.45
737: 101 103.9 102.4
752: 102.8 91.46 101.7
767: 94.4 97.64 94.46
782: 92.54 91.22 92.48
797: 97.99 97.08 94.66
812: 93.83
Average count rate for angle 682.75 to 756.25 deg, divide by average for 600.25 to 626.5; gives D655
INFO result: 1.72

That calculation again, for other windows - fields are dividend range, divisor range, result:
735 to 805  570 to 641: 1.62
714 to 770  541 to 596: 1.47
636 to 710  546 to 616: 1.49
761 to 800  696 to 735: 1.03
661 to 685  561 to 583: 1.24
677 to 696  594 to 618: 2.15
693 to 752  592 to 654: 1.48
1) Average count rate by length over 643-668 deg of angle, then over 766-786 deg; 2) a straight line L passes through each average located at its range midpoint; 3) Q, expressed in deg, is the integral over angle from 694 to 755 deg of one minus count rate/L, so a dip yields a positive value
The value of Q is -3.79 deg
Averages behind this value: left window 83.7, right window 94.5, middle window 95.5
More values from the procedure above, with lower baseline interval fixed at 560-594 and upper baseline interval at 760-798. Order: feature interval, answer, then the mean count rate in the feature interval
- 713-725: -0.5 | 89.6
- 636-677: -3.8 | 83.4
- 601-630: 4.8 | 58.8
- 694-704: -1.2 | 92.6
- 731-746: -2.0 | 101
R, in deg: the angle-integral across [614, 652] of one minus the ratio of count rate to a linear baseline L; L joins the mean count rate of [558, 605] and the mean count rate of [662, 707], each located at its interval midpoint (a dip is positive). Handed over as -2.0 deg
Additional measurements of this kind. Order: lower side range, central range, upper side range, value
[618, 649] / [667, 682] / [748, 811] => -0.5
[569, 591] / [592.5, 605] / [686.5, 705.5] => 5.9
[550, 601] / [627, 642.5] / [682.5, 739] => -0.9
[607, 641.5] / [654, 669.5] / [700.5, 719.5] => -1.1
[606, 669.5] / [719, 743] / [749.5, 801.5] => -1.9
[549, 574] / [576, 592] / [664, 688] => 3.7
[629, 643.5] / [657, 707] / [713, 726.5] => -2.0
